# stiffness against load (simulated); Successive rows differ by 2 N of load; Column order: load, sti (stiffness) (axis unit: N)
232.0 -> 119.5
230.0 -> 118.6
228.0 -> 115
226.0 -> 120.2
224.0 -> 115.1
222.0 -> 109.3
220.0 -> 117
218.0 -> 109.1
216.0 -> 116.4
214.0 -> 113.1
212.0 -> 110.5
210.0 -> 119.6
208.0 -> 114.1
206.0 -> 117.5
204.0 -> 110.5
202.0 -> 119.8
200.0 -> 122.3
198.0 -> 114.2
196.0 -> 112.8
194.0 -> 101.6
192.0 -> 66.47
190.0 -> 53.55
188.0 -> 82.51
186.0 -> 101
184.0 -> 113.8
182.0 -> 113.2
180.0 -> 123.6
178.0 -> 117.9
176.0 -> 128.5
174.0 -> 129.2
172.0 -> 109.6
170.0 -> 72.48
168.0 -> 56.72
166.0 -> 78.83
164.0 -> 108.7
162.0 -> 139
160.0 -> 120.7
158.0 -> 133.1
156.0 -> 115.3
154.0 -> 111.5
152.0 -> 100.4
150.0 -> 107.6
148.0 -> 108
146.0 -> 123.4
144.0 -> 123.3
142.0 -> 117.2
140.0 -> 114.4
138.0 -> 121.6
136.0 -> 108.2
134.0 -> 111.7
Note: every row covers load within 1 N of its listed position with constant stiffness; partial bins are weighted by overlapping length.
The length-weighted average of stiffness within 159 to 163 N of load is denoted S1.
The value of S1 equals 130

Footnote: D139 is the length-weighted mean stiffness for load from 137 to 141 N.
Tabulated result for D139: 118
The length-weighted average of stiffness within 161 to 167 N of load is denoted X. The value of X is 109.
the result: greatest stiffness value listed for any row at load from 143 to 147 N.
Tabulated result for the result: 123.4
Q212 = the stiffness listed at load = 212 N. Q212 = 110.5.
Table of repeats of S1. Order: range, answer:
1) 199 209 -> 117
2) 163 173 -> 85.3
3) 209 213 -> 115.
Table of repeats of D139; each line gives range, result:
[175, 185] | 119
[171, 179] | 121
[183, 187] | 107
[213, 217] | 115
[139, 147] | 120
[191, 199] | 98.8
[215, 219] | 113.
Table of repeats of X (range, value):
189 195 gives 73.9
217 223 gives 112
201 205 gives 115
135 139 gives 115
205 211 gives 117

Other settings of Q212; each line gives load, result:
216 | 116.4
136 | 108.2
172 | 109.6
